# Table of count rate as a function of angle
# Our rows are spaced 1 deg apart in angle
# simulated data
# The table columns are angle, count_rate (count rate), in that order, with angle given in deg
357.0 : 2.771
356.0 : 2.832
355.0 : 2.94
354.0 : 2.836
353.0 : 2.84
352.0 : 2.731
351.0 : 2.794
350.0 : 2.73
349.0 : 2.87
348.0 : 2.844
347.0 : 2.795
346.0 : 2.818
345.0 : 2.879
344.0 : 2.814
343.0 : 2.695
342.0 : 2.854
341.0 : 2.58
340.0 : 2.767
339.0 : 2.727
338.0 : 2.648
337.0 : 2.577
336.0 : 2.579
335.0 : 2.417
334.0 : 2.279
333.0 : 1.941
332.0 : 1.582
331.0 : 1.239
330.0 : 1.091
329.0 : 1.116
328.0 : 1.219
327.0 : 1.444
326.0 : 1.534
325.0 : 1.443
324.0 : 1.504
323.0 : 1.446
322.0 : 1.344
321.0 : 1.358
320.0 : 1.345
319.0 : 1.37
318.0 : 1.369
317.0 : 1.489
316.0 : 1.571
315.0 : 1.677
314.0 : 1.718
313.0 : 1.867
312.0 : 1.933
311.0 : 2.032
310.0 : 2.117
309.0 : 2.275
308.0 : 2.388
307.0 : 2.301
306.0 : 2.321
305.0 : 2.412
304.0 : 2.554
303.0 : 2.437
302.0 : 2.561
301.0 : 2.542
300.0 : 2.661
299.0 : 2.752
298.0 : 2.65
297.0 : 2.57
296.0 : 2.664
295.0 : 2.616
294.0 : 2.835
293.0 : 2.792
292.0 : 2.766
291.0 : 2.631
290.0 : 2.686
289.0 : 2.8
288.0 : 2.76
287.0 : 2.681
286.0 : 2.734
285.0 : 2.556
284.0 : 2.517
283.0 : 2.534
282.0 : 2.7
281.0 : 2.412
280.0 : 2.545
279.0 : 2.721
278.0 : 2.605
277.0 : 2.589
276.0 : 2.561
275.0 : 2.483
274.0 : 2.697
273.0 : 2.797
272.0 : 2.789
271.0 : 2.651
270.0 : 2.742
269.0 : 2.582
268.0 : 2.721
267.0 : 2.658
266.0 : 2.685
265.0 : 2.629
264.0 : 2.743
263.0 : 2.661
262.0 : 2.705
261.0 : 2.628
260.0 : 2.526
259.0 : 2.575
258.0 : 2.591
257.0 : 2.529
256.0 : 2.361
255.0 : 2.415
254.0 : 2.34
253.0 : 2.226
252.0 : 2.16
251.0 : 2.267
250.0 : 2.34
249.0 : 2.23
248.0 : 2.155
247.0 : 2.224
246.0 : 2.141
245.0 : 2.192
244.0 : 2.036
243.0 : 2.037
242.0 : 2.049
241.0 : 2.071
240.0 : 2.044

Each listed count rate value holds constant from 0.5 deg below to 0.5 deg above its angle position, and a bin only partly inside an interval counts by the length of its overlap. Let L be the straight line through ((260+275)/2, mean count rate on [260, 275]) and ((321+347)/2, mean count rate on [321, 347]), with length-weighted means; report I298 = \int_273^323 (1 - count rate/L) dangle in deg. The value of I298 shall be 1.6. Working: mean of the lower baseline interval 2.68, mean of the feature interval 2.33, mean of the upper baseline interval 2.06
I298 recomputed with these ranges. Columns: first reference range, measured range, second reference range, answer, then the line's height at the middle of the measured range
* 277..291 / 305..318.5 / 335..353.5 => 3.7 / 2.68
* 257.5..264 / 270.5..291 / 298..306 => -0.4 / 2.59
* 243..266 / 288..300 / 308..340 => -3.9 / 2.04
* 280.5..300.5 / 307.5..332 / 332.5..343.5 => 9.6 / 2.6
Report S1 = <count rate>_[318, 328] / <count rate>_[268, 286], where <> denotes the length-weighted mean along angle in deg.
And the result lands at 0.54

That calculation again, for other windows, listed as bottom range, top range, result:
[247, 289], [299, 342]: 0.77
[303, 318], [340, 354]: 1.37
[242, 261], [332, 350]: 1.14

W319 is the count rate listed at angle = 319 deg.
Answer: 1.37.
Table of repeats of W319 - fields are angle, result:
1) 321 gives 1.358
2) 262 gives 2.705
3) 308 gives 2.388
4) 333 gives 1.941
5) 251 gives 2.267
